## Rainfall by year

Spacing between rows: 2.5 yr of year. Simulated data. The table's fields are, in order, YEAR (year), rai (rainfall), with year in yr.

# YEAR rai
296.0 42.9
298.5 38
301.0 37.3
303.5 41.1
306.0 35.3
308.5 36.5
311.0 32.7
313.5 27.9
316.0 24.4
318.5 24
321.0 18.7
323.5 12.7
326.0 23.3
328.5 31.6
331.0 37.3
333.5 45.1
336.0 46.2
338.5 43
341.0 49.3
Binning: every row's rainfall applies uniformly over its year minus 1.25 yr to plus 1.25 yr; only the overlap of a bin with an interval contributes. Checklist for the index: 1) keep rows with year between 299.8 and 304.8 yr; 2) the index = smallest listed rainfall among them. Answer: 37.3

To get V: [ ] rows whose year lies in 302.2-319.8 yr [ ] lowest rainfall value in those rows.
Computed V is 24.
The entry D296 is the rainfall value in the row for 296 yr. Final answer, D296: 42.9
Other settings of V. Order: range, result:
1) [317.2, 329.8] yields 12.7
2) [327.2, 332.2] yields 31.6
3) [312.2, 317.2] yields 24.4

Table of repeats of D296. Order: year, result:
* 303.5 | 41.1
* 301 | 37.3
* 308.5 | 36.5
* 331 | 37.3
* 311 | 32.7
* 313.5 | 27.9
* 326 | 23.3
